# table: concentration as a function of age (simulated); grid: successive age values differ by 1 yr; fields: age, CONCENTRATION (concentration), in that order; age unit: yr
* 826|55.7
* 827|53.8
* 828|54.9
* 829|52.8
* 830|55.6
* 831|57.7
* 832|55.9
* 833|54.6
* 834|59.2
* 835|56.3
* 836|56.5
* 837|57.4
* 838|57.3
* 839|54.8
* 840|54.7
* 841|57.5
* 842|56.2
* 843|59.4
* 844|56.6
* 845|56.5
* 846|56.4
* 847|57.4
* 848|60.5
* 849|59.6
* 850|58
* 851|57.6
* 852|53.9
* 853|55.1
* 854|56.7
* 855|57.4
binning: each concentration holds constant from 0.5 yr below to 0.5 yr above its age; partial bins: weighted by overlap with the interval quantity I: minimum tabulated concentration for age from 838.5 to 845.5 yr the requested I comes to 54.7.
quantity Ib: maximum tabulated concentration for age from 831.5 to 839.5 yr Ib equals 59.2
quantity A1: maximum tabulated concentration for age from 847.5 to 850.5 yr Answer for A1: 60.5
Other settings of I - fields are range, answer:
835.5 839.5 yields 54.8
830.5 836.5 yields 54.6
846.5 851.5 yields 57.4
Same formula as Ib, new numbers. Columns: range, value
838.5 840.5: 54.8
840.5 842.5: 57.5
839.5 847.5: 59.4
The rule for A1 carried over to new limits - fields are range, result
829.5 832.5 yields 57.7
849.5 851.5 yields 58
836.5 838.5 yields 57.4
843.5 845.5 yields 56.6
